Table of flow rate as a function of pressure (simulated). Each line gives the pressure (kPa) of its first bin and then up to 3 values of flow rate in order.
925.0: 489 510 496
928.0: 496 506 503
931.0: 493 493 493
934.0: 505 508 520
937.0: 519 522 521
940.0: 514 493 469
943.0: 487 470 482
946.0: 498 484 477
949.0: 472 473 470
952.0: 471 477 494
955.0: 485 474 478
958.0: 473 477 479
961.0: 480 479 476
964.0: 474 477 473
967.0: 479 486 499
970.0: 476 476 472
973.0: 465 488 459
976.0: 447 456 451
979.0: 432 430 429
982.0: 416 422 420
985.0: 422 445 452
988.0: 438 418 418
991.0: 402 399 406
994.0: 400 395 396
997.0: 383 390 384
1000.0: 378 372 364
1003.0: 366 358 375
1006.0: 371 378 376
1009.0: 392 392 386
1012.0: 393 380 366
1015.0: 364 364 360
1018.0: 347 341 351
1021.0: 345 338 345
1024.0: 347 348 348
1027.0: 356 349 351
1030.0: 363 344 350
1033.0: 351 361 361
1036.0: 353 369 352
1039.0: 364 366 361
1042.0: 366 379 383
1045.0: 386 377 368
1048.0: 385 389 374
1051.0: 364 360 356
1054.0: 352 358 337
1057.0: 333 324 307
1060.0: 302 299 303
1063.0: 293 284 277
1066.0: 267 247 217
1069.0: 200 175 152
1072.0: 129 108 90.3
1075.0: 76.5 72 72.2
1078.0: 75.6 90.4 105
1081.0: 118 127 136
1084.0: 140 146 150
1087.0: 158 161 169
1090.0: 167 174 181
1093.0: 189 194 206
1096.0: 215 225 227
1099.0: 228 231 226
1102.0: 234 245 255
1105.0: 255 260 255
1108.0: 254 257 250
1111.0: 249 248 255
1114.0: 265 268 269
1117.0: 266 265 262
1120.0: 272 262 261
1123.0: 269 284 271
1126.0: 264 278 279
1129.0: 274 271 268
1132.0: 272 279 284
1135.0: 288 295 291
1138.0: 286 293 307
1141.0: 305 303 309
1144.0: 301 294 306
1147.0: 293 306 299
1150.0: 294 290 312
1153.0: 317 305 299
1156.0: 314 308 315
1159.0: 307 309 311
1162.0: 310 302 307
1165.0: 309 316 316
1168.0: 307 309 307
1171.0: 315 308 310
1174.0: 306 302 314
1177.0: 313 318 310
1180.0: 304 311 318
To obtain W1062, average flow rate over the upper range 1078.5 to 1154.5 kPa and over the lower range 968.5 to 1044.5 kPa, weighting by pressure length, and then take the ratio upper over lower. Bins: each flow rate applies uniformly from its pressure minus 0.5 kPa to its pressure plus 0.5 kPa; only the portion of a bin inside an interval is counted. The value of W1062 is 0.63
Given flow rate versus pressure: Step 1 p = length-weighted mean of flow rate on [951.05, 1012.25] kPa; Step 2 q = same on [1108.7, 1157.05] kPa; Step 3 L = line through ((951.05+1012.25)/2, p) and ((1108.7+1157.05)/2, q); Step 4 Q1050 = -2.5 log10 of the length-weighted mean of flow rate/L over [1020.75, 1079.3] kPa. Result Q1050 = 0.23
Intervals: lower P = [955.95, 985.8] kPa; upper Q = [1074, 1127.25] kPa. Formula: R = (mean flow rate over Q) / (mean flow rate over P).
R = 0.4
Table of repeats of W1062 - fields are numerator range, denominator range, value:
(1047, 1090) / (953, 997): 0.50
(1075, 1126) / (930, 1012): 0.46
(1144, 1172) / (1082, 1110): 1.50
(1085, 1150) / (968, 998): 0.58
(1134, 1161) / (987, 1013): 0.77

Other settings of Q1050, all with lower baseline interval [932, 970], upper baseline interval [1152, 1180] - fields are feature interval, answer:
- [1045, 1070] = 0.25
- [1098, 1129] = 0.34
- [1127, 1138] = 0.20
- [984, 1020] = 0.15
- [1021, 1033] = 0.21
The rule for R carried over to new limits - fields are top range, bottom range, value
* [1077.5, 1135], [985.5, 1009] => 0.57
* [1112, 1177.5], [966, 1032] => 0.73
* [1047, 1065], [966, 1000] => 0.77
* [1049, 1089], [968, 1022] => 0.54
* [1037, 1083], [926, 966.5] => 0.55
